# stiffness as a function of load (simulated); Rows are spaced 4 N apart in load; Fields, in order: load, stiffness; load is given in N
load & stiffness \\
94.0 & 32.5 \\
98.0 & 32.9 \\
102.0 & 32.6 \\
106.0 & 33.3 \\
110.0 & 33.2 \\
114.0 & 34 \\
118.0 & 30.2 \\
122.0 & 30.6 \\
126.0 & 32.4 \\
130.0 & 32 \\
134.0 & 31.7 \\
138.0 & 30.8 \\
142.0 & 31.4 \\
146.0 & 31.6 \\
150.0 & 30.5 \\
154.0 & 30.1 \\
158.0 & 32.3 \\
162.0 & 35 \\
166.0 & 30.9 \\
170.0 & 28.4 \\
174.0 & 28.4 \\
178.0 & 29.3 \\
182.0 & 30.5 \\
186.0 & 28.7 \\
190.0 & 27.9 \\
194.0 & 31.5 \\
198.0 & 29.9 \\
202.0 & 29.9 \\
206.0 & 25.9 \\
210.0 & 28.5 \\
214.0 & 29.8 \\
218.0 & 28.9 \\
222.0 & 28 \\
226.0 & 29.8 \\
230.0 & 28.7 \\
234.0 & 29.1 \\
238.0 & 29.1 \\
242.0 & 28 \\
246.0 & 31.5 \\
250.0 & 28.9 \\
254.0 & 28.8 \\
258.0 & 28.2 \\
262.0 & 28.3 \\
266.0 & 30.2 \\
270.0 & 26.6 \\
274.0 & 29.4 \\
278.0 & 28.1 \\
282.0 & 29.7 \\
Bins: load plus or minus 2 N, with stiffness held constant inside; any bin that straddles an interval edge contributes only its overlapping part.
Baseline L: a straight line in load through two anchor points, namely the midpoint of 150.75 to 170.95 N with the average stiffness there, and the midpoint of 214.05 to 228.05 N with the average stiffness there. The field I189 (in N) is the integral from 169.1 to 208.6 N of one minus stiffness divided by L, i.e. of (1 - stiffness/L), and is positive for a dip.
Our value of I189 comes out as 1.6 N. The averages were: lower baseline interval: 31.4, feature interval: 29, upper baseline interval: 29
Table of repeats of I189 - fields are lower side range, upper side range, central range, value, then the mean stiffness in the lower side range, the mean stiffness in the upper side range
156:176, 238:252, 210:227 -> 0.5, 31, 29.4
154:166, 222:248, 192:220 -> 1.2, 32.6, 29.3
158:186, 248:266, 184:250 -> 1.0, 30.4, 28.7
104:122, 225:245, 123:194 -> 1.0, 32.4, 29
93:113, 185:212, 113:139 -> 0.3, 33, 28.9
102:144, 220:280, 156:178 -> 0.0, 32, 28.8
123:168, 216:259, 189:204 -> 0.1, 31.7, 29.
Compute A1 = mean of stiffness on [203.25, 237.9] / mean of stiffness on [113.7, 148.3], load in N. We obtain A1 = 0.91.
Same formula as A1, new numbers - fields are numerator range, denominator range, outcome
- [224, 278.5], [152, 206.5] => 0.96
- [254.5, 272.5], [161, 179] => 0.94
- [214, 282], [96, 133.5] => 0.89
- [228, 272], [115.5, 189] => 0.94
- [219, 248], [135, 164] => 0.92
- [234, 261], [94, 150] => 0.91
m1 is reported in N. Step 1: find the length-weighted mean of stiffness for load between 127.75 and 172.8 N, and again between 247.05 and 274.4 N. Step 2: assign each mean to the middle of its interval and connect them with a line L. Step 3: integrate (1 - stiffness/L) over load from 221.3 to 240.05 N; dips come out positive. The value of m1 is 0.25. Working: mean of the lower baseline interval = 31.3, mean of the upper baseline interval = 28.7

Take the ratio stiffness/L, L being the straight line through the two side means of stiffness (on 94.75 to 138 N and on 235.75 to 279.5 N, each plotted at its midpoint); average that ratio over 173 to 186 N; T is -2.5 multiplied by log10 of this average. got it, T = 0.048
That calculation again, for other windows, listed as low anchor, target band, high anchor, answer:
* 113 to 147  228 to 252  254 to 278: 0.00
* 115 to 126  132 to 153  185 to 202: -0.02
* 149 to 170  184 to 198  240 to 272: 0.04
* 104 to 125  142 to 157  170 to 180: -0.02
